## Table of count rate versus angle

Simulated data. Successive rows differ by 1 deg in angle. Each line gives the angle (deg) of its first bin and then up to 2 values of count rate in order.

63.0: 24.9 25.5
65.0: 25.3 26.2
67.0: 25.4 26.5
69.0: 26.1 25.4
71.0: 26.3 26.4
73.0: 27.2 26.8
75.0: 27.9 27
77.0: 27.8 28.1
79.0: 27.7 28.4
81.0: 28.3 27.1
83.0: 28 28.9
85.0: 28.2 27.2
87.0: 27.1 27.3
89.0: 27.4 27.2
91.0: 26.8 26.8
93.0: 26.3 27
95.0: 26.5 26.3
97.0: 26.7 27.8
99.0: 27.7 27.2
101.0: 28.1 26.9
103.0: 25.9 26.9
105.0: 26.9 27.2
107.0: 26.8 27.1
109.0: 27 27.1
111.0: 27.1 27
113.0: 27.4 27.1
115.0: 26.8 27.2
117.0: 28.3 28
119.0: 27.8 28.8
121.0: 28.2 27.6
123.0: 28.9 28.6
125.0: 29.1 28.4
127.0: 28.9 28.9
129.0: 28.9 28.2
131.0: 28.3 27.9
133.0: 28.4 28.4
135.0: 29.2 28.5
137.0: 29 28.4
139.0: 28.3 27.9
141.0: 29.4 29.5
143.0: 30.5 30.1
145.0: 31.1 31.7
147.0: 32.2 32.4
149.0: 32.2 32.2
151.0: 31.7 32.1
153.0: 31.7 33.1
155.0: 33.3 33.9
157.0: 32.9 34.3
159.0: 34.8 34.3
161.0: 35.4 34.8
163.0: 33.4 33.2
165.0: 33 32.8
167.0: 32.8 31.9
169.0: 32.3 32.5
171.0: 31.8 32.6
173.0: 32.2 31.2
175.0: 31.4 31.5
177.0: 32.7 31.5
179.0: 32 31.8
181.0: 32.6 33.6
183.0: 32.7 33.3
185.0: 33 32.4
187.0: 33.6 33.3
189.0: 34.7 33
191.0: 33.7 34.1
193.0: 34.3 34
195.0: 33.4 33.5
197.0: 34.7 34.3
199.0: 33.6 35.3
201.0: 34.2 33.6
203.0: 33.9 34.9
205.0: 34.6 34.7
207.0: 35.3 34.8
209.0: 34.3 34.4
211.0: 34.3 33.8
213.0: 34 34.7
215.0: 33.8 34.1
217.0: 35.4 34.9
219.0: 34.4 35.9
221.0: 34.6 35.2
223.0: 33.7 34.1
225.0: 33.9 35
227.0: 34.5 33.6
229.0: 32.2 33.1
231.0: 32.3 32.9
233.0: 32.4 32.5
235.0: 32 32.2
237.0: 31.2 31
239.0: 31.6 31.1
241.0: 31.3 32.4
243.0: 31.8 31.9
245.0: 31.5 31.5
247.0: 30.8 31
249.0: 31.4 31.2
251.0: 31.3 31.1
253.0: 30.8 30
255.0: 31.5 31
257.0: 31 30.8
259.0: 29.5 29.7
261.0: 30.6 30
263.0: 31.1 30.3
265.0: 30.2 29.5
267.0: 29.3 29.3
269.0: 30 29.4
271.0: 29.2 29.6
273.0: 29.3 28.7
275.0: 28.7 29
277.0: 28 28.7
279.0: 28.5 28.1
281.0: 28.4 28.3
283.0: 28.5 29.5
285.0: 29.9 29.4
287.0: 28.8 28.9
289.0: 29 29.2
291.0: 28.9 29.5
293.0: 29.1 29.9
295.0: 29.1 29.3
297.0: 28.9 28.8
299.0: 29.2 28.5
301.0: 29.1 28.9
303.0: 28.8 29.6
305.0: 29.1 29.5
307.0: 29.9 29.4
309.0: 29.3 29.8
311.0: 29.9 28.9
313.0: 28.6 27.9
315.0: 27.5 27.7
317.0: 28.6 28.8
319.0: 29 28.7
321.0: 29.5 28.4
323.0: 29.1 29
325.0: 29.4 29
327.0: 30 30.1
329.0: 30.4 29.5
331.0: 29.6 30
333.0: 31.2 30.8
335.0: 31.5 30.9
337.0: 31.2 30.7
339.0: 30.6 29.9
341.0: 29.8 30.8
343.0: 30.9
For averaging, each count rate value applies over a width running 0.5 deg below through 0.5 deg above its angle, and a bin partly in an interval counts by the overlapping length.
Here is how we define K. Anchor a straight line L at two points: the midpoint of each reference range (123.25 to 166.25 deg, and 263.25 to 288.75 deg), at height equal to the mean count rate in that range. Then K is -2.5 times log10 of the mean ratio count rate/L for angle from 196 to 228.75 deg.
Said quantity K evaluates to -0.15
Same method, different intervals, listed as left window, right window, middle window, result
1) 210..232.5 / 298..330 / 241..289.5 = 0.06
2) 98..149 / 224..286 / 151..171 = -0.15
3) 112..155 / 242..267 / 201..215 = -0.14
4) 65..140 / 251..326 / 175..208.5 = -0.18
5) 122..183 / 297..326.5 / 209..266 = -0.08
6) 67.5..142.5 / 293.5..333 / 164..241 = -0.18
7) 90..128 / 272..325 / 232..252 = -0.11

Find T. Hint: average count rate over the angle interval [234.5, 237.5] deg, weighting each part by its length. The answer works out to 31.8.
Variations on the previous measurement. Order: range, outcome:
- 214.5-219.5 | 34.5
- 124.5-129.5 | 28.8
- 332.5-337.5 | 31.1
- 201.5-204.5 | 34.1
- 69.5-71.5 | 25.9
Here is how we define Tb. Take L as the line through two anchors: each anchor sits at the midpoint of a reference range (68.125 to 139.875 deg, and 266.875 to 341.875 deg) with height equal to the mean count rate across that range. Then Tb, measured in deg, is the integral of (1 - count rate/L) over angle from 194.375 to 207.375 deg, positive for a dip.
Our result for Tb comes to -2.7 deg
